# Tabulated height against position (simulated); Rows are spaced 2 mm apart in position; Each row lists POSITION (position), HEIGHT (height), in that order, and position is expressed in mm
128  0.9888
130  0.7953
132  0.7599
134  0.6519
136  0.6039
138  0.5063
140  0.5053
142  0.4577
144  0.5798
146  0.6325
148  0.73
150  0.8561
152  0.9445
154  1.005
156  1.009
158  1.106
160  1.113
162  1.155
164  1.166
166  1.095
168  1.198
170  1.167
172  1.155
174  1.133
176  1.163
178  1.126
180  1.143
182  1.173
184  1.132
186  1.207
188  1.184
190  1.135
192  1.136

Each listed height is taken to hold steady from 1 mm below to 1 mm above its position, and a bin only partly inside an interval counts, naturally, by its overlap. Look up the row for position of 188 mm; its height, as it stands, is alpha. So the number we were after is 1.184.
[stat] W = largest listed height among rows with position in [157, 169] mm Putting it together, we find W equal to 1.198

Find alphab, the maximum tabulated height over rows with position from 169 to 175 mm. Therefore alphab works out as 1.167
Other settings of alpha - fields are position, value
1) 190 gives 1.135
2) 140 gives 0.5053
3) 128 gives 0.9888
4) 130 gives 0.7953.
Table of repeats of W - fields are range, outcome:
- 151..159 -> 1.106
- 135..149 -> 0.73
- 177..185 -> 1.173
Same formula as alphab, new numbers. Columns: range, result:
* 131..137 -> 0.7599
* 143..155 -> 1.005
